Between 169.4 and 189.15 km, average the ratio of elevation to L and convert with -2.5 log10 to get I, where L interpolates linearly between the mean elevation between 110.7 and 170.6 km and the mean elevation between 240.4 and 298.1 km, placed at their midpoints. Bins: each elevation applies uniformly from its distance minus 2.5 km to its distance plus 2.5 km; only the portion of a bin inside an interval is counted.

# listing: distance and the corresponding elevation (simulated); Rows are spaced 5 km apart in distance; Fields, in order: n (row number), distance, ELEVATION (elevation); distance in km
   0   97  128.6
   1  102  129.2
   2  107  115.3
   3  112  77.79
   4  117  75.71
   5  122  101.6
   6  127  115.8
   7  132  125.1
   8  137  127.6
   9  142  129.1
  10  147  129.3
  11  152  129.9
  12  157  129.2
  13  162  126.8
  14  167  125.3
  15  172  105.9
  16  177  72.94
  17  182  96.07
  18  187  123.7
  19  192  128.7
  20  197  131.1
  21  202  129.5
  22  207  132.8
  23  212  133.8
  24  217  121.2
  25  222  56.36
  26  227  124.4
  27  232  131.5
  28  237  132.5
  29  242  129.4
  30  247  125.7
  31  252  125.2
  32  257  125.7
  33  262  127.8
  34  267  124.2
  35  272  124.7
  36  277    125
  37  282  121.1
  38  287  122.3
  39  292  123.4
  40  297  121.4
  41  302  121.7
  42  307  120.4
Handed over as 0.20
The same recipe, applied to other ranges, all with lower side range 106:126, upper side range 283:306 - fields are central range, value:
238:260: -0.112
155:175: -0.195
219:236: 0.041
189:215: -0.221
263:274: -0.064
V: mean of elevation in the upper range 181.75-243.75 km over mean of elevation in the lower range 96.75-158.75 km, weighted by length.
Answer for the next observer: 1.0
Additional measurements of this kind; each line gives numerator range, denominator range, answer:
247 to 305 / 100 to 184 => 1.10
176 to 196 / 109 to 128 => 1.20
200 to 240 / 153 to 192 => 1.06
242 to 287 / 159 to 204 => 1.08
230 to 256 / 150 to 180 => 1.12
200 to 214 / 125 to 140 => 1.07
